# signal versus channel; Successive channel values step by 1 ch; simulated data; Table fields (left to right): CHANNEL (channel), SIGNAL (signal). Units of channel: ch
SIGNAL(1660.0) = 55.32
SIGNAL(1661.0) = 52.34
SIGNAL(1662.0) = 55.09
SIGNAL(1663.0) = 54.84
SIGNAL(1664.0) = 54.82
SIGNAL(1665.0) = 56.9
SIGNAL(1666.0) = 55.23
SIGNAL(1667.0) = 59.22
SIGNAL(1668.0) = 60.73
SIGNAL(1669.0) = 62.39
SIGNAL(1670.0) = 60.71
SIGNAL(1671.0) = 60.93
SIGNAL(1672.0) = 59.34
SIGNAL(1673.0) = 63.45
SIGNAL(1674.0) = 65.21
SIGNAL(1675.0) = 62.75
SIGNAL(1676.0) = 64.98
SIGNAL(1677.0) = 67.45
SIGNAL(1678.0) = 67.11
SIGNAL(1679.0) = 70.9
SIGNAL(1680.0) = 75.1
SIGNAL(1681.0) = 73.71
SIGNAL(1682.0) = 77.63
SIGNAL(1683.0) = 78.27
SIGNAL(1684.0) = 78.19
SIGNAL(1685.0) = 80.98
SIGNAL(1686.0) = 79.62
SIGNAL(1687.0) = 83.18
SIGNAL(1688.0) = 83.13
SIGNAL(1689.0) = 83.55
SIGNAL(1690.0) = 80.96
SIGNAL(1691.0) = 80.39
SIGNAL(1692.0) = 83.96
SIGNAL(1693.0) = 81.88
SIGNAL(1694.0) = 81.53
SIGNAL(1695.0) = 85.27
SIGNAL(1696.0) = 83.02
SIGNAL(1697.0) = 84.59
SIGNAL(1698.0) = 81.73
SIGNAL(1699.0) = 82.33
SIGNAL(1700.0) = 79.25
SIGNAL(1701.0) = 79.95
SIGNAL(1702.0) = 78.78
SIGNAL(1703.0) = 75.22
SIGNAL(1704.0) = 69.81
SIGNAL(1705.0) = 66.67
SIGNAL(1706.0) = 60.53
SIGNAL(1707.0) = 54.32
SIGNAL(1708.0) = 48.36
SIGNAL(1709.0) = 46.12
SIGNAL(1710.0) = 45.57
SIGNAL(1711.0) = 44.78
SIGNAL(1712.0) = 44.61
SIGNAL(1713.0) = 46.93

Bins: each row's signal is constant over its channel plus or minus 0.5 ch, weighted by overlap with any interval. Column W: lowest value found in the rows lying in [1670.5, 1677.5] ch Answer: 59.34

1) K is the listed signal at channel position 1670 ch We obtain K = 60.71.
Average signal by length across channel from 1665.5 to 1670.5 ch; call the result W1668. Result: 59.7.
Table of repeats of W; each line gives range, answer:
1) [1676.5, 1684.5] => 67.11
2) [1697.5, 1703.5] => 75.22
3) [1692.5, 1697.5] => 81.53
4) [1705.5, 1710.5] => 45.57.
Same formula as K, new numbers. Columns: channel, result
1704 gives 69.81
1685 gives 80.98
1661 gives 52.34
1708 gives 48.36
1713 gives 46.93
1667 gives 59.22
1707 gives 54.32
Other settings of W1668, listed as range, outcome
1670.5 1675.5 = 62.3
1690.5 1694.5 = 81.9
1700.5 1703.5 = 78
